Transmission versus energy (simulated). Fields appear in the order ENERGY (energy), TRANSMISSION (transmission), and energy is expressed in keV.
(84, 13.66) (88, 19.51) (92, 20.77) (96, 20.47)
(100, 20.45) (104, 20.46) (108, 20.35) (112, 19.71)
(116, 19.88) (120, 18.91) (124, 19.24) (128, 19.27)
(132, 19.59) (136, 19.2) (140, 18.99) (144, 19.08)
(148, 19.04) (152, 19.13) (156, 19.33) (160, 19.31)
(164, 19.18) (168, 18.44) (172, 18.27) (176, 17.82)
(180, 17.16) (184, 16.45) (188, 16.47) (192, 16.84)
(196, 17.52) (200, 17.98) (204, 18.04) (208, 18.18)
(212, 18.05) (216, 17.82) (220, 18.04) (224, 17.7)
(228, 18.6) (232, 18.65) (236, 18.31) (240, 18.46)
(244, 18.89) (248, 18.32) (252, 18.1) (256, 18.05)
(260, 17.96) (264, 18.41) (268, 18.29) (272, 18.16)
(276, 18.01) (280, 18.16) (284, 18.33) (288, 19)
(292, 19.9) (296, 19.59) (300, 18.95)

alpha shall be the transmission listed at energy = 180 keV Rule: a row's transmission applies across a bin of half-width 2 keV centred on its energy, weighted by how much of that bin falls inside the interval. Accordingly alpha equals 17.16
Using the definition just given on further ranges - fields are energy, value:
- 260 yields 17.96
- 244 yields 18.89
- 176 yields 17.82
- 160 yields 19.31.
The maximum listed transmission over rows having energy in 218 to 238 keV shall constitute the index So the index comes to 18.65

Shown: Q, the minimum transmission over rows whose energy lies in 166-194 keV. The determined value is 16.45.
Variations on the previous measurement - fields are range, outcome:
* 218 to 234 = 17.7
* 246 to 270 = 17.96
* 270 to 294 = 18.01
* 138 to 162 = 18.99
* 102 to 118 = 19.71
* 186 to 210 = 16.47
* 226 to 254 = 18.1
